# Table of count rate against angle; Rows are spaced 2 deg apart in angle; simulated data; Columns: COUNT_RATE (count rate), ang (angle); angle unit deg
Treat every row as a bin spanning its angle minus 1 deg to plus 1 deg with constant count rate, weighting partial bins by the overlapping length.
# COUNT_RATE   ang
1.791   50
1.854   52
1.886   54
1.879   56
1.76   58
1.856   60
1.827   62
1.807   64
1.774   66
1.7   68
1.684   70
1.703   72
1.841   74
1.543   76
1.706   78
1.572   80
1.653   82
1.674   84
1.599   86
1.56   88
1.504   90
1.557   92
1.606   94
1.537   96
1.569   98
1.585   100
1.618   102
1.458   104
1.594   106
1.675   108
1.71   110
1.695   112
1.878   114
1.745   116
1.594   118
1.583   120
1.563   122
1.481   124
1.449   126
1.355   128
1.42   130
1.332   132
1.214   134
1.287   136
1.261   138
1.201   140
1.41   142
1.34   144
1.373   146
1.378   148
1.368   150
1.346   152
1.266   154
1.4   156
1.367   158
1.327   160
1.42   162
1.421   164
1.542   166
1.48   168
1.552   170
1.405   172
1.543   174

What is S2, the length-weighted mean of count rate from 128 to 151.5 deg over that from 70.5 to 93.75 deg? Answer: 0.81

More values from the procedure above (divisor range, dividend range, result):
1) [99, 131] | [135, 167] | 0.85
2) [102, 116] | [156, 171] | 0.86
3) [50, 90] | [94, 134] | 0.91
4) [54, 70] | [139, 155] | 0.74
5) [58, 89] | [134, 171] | 0.81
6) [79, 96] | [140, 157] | 0.85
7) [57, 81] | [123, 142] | 0.77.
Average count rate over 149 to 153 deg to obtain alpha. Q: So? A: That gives 1.36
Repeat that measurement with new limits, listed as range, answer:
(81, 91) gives 1.6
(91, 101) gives 1.57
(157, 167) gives 1.42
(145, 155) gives 1.35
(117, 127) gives 1.53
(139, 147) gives 1.33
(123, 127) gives 1.47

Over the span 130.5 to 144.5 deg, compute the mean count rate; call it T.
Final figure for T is 1.29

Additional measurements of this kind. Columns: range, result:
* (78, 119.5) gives 1.62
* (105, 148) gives 1.48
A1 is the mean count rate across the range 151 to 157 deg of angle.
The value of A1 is 1.34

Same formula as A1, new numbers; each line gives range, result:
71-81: 1.67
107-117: 1.74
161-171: 1.48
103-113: 1.63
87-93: 1.54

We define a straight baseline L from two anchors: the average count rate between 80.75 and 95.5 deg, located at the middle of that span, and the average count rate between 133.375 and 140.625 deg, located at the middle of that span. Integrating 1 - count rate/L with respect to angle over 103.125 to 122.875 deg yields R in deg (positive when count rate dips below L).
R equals -3.3 deg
